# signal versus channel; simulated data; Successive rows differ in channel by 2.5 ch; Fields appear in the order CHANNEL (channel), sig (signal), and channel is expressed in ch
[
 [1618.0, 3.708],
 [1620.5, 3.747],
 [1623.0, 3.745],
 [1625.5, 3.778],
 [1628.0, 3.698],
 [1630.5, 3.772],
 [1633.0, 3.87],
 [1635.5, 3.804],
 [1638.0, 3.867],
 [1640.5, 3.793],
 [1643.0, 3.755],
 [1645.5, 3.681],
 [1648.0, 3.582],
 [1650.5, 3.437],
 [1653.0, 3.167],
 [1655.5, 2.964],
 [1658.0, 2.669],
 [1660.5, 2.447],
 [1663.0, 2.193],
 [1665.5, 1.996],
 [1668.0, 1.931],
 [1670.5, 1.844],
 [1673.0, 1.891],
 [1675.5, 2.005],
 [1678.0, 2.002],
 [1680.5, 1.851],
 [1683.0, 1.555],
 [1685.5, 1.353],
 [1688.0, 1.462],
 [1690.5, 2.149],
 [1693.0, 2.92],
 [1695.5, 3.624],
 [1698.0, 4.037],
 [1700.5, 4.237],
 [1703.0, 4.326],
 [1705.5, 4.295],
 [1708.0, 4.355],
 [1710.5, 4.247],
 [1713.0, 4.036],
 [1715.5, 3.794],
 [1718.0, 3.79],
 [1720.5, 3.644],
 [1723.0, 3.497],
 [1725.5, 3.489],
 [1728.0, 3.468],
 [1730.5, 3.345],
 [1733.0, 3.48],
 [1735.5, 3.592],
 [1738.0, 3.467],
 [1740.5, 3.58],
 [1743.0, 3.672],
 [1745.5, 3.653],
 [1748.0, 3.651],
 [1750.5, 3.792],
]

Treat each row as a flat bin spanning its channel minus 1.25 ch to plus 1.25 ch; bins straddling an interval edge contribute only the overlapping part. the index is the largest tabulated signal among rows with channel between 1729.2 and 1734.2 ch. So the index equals 3.48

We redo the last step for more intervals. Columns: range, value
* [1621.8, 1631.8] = 3.778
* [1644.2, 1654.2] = 3.681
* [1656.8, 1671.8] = 2.669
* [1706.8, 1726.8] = 4.355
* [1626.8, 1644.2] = 3.87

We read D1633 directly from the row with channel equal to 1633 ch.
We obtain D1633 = 3.87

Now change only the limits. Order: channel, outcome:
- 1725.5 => 3.489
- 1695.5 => 3.624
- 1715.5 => 3.794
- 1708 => 4.355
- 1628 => 3.698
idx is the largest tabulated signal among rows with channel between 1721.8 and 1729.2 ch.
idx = 3.497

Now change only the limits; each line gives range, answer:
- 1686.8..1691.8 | 2.149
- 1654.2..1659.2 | 2.964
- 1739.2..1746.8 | 3.672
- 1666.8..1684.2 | 2.005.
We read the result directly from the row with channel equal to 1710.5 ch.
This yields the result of 4.247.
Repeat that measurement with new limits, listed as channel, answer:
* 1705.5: 4.295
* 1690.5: 2.149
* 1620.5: 3.747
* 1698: 4.037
